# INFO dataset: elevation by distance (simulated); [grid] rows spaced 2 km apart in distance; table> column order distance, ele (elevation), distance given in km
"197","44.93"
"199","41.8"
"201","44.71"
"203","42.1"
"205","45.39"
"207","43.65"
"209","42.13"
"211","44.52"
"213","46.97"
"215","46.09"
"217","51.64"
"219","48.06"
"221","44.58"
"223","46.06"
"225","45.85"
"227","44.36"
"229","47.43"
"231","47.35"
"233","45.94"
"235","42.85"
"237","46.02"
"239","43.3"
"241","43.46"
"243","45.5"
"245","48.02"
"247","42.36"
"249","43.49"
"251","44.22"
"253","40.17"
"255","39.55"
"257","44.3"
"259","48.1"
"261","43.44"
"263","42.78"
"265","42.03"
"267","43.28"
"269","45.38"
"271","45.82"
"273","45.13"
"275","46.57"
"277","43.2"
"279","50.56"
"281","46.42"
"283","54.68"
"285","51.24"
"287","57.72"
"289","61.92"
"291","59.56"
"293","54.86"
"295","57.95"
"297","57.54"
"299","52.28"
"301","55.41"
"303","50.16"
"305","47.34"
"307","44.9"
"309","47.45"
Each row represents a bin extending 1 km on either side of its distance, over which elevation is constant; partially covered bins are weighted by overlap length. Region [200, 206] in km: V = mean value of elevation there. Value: 44.1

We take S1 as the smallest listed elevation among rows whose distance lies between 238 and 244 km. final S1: 43.3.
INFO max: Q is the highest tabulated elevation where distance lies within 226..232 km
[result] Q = 47.43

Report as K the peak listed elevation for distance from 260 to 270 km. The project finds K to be 45.38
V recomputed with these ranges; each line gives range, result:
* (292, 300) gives 55.7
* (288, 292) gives 60.7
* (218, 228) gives 45.8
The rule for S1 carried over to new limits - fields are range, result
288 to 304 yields 50.16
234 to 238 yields 42.85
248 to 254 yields 40.17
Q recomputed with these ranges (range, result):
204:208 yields 45.39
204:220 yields 51.64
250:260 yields 48.1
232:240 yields 46.02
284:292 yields 61.92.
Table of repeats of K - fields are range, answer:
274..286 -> 54.68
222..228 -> 46.06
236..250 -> 48.02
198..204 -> 44.71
